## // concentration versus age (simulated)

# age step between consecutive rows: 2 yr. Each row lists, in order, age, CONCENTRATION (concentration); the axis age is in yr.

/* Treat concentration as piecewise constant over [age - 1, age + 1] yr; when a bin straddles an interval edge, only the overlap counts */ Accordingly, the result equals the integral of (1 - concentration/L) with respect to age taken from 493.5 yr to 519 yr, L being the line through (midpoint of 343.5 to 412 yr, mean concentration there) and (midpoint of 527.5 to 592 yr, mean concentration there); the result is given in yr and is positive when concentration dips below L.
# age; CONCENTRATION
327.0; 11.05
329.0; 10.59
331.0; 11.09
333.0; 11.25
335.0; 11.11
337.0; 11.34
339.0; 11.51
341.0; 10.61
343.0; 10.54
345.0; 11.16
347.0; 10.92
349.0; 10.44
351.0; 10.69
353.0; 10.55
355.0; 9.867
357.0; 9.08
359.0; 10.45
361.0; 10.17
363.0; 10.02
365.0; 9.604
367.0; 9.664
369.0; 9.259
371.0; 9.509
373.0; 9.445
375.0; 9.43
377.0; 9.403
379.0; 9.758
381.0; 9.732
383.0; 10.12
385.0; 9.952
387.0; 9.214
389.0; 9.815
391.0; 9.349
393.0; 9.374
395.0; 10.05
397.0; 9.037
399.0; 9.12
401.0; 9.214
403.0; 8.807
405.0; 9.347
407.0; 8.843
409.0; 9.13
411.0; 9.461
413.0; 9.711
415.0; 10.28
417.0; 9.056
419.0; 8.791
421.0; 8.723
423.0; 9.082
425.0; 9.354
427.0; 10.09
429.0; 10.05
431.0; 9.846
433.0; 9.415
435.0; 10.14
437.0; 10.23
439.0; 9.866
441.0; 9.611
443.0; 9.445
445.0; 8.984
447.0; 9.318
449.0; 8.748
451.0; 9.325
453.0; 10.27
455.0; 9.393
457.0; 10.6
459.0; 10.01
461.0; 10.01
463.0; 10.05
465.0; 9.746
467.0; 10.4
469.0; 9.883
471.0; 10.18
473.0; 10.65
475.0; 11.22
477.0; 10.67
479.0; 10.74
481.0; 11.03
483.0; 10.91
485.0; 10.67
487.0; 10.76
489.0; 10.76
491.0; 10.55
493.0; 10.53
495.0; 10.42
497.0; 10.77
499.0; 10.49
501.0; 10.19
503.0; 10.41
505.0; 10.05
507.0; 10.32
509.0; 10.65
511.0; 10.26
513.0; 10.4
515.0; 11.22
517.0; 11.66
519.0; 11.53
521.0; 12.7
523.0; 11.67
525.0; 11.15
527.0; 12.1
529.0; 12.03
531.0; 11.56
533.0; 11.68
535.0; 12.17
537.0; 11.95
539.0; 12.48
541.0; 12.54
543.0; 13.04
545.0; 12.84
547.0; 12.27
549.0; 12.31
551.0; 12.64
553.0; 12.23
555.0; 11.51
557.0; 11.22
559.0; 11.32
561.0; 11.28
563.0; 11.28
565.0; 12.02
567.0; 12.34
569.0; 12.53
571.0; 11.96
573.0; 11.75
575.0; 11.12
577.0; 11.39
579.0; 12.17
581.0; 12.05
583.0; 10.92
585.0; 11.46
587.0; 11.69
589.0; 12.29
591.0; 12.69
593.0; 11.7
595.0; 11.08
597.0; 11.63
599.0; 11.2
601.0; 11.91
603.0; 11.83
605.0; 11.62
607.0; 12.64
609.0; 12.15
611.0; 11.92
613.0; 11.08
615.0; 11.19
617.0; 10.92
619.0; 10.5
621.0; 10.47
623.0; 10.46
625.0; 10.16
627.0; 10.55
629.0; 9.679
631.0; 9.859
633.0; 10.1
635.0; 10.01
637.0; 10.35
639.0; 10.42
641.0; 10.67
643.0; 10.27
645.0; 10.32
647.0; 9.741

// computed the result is 1.6 yr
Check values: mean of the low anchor 9.71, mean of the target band 10.6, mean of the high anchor 12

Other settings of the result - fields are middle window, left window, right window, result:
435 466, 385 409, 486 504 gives 0.8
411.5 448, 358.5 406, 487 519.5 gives 1.6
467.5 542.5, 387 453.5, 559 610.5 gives -2.9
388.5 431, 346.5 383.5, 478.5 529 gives 3.5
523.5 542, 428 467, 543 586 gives -1.1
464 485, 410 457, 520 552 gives 0.1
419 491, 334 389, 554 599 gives 5.4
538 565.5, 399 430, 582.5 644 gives -4.0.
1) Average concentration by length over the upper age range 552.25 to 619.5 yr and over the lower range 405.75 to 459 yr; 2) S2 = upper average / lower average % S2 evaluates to 1.22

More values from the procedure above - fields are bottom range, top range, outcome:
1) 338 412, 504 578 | 1.19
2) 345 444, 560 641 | 1.17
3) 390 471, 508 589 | 1.23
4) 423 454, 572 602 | 1.21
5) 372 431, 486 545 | 1.19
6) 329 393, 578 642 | 1.10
